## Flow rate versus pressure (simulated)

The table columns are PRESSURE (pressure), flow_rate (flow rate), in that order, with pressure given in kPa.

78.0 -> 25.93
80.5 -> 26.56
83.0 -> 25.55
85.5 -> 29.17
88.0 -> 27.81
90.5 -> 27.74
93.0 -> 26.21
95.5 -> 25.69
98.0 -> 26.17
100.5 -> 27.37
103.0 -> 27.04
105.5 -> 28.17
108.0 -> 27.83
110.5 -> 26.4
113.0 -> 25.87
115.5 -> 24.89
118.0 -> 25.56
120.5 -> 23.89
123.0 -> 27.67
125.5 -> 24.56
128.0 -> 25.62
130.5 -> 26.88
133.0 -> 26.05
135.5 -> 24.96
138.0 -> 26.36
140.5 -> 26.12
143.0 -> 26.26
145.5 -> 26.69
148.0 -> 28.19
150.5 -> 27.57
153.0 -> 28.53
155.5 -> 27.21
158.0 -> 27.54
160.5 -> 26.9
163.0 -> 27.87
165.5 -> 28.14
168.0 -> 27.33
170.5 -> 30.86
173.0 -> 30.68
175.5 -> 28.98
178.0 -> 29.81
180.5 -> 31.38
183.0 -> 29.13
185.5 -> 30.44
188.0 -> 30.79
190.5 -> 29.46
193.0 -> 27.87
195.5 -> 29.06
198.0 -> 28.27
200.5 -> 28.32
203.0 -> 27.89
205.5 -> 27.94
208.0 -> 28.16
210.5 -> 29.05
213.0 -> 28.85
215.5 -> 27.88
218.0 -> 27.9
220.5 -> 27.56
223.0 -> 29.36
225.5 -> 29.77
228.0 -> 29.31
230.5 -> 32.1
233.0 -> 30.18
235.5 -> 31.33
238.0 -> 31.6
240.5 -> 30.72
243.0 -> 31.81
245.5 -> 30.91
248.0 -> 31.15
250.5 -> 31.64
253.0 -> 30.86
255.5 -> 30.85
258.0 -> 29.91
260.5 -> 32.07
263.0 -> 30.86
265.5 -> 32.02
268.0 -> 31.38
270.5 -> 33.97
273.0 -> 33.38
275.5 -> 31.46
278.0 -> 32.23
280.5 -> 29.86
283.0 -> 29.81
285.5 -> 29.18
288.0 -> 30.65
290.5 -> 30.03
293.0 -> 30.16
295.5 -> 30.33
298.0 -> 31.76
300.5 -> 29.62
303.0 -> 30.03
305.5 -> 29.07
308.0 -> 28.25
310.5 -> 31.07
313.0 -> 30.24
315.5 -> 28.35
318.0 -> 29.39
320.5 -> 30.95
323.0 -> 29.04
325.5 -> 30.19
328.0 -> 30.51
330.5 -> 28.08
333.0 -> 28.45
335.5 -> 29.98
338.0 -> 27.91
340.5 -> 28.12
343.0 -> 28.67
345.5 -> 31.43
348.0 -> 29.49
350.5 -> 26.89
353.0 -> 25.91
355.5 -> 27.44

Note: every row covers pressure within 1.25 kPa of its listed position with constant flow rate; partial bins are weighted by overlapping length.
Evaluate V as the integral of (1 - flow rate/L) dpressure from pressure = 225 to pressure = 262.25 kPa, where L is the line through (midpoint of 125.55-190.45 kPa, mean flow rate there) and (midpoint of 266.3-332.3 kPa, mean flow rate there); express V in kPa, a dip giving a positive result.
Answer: -2.0 kPa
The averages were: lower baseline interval 28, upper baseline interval 30.3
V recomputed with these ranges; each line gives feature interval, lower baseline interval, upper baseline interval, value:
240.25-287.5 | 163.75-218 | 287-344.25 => -3.07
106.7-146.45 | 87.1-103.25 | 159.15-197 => 2.53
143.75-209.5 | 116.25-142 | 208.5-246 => -2.18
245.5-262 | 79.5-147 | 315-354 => -1.77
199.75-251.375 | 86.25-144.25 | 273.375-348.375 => -2.47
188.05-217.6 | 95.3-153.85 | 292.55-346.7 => -0.86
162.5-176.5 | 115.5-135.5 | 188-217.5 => -0.90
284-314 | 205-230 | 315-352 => -1.04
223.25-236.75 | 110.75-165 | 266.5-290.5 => -0.38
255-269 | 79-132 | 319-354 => -1.49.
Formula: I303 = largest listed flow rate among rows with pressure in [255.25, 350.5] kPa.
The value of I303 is 33.97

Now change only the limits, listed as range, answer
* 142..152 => 28.19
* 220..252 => 32.1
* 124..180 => 30.86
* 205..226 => 29.77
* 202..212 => 29.05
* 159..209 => 31.38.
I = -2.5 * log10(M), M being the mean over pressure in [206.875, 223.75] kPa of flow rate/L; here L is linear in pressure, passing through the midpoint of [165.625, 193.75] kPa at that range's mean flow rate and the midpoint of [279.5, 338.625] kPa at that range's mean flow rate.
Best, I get 0.049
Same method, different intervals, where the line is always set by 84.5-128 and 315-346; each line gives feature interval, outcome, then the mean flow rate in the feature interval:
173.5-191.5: -0.10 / 30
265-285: -0.11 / 31.7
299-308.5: -0.02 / 29.4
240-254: -0.11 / 31.2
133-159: 0.01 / 26.9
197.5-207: -0.01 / 28.1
